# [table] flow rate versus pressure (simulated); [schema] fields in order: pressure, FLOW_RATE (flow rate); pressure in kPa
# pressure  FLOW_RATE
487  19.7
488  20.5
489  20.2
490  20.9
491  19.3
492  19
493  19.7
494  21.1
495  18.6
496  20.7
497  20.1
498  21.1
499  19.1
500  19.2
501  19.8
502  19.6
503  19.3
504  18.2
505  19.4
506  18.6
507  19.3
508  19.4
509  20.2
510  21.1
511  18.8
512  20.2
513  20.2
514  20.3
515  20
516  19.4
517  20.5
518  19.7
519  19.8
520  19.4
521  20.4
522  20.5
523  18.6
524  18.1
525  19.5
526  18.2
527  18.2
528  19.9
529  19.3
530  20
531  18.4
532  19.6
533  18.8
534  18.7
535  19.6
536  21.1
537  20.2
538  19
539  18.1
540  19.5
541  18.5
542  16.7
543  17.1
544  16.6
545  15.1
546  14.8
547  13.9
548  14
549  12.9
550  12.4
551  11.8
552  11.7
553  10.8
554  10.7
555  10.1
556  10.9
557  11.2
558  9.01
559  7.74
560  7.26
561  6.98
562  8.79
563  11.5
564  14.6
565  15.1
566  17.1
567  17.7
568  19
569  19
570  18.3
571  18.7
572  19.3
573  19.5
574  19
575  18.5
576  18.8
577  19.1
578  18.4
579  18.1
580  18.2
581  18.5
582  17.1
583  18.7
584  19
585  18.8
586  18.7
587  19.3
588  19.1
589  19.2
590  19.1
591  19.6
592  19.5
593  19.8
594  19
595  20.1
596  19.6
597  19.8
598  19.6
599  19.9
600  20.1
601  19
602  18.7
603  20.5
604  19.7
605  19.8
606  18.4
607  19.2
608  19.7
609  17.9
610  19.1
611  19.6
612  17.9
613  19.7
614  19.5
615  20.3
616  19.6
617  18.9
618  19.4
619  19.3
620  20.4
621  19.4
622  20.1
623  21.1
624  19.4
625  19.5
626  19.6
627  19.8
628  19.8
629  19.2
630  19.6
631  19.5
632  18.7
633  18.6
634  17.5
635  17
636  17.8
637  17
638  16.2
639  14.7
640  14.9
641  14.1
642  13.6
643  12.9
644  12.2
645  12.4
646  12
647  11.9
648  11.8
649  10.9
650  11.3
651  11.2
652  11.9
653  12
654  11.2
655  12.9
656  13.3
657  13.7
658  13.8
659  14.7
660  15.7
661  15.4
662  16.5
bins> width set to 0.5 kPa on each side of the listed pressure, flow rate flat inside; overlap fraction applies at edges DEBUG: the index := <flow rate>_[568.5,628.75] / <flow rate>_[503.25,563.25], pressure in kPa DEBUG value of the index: 1.15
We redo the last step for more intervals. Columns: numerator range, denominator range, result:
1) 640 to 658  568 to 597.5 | 0.66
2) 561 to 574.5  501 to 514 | 0.84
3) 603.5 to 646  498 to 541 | 0.93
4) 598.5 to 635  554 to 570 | 1.55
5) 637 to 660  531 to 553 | 0.79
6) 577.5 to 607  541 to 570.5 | 1.44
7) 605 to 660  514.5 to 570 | 1.03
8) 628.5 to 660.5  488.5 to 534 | 0.74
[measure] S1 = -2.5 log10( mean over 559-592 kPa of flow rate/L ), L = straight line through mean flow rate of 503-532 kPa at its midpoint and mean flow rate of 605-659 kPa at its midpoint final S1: 0.06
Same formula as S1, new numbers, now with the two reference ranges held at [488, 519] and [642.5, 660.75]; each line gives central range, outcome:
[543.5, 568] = 0.36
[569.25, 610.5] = -0.22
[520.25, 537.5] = -0.05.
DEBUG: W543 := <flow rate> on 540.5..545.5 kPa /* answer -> 16.8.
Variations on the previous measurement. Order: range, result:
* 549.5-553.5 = 11.7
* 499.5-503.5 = 19.5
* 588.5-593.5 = 19.4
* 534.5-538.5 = 20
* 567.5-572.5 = 18.9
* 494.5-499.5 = 19.9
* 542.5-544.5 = 16.9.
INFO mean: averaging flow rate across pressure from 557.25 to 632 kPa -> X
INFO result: 18.2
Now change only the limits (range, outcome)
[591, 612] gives 19.4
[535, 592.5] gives 16.1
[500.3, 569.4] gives 16.8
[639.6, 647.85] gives 12.9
